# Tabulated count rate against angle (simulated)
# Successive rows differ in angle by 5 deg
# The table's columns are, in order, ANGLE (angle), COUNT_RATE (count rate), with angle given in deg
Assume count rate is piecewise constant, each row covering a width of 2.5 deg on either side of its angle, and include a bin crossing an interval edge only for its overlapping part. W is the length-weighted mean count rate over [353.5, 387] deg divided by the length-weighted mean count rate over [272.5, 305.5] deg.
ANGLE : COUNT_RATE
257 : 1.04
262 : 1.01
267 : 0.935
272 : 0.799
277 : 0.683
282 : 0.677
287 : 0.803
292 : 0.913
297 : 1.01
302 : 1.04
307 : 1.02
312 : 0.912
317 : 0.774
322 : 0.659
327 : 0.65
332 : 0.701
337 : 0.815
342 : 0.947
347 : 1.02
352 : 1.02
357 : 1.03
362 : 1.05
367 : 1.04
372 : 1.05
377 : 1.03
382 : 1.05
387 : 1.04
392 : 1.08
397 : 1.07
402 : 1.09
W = 1.2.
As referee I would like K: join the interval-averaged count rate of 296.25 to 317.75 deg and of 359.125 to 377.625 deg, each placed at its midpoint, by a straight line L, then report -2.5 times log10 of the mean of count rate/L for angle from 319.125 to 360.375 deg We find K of 0.17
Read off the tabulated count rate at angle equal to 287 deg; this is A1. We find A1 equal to 0.803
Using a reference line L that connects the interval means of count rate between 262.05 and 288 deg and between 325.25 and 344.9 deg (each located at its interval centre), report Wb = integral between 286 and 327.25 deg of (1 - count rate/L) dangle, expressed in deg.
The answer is -4.4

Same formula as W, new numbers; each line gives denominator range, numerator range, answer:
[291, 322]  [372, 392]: 1.13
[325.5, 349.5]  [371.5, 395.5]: 1.26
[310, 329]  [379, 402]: 1.42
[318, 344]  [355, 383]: 1.39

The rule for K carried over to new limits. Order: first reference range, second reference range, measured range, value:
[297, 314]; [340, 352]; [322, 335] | 0.42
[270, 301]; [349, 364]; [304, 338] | 0.17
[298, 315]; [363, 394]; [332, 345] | 0.19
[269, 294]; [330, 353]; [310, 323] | 0.07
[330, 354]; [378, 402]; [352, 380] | -0.06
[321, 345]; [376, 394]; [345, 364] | -0.17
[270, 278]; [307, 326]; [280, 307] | -0.17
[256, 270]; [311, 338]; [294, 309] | -0.22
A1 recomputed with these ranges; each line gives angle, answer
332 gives 0.701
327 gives 0.65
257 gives 1.04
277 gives 0.683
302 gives 1.04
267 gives 0.935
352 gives 1.02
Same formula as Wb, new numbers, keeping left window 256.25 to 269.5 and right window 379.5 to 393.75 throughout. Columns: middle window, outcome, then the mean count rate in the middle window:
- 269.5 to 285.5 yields 4.4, 0.725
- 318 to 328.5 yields 3.6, 0.672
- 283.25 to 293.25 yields 1.7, 0.829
